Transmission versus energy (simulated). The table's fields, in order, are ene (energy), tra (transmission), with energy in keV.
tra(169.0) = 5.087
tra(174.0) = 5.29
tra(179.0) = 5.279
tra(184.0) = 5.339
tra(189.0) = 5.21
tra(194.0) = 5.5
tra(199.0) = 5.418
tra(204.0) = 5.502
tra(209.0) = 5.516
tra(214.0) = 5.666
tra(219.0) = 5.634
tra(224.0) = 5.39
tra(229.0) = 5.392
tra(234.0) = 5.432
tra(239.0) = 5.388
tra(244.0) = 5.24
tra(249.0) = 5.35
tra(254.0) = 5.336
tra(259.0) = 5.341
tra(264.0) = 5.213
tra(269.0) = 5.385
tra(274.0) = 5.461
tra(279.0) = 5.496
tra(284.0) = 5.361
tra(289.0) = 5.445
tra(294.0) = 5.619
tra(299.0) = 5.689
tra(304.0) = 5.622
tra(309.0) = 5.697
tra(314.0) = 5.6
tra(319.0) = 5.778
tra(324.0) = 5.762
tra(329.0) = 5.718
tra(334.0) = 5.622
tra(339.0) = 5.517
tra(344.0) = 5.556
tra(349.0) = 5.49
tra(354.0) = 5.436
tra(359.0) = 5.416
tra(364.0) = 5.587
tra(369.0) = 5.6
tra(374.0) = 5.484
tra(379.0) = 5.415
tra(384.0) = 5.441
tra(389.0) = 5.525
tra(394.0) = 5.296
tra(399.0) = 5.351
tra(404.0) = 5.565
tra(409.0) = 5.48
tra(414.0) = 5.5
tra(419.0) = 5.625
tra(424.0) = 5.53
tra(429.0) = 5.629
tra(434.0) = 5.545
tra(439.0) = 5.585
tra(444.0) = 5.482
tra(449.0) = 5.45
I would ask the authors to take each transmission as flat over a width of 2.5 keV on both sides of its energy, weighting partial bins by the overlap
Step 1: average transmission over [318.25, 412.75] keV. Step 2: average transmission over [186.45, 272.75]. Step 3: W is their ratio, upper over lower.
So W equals 1.02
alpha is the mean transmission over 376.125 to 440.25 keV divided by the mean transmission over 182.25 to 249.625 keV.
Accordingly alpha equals 1.0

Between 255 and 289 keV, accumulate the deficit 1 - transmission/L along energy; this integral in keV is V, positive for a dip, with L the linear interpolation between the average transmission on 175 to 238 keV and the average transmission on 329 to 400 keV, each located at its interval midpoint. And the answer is 0.5 keV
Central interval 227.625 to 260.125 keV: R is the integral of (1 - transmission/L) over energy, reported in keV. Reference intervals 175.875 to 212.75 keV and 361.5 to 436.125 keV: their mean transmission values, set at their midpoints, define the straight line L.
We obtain 0.4 keV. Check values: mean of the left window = 5.4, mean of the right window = 5.5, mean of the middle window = 5.35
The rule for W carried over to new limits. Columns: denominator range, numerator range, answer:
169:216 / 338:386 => 1.02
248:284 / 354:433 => 1.02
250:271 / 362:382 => 1.04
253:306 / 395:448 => 1.01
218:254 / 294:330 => 1.06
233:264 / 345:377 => 1.03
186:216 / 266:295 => 1.00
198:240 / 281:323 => 1.02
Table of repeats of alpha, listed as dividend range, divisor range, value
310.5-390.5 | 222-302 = 1.03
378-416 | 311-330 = 0.95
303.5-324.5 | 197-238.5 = 1.04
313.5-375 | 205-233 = 1.01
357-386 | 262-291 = 1.02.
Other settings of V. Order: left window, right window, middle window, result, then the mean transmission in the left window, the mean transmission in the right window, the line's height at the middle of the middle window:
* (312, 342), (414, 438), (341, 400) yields 1.6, 5.67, 5.57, 5.63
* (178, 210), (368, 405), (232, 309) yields -0.2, 5.39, 5.45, 5.42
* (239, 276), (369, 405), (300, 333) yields -1.9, 5.33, 5.45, 5.38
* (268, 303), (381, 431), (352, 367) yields 0.0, 5.5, 5.49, 5.5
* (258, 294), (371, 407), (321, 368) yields -1.2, 5.4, 5.44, 5.43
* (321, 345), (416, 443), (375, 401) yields 0.9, 5.64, 5.58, 5.6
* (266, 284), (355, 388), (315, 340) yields -1.0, 5.43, 5.49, 5.46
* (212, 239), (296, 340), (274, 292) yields 0.5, 5.49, 5.67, 5.6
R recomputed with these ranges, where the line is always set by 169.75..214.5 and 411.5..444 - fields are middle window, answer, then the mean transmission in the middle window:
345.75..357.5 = 0.1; 5.46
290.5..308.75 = -0.6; 5.64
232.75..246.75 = 0.2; 5.35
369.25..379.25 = 0.1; 5.49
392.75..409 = 0.3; 5.42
